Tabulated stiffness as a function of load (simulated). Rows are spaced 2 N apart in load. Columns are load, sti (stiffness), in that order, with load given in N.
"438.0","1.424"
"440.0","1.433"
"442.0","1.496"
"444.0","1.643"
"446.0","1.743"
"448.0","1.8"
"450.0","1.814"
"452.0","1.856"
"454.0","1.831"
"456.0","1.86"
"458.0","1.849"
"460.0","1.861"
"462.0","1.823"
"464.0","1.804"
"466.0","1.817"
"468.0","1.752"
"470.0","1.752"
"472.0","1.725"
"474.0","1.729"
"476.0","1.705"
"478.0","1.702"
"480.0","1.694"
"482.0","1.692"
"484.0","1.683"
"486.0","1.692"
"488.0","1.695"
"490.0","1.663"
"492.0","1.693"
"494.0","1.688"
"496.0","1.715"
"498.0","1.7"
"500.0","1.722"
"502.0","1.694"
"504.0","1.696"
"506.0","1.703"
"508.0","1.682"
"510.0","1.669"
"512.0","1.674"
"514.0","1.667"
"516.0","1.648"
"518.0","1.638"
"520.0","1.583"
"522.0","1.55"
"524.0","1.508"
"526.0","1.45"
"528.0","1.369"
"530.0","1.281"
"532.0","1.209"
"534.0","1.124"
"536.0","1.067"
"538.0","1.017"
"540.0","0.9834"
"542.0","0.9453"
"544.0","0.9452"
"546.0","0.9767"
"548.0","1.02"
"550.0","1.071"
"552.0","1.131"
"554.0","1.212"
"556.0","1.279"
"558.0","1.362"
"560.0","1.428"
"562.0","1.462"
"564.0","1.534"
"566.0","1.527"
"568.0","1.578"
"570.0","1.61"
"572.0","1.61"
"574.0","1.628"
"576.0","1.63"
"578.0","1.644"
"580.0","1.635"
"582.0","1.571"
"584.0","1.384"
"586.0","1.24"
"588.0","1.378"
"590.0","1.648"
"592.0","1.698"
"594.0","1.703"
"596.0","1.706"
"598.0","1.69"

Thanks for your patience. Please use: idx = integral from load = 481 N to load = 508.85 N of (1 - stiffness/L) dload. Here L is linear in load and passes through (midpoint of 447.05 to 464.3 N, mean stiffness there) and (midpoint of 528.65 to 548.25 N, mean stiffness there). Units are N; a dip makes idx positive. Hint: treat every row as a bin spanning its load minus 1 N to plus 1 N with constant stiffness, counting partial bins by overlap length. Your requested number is -4.4 N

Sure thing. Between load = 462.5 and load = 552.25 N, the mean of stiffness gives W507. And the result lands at 1.51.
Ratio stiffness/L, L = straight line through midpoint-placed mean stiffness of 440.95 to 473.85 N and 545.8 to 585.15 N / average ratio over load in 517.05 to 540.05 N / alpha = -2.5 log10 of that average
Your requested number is 0.17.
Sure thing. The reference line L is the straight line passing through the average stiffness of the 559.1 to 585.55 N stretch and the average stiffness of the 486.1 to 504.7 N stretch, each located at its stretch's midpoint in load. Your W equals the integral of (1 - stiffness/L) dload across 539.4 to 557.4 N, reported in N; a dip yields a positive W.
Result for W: 5.9 N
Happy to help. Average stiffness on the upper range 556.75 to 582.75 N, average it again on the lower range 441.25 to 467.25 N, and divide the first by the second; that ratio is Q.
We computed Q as 0.87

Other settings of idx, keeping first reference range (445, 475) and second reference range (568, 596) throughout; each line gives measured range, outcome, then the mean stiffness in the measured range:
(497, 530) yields 1.7 N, 1.61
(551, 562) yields 2.2 N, 1.3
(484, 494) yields 0.3 N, 1.69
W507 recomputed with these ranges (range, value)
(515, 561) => 1.25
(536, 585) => 1.34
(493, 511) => 1.7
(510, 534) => 1.5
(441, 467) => 1.78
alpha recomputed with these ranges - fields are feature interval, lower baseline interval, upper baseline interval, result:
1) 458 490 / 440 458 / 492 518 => -0.02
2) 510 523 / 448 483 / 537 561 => -0.19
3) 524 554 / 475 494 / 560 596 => 0.39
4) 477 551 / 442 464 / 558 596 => 0.14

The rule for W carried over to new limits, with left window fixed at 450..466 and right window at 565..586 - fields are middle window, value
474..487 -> 0.6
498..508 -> 0.2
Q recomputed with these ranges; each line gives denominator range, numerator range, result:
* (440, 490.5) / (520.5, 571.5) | 0.73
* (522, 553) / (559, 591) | 1.33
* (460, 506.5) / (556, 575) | 0.88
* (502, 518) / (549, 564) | 0.77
